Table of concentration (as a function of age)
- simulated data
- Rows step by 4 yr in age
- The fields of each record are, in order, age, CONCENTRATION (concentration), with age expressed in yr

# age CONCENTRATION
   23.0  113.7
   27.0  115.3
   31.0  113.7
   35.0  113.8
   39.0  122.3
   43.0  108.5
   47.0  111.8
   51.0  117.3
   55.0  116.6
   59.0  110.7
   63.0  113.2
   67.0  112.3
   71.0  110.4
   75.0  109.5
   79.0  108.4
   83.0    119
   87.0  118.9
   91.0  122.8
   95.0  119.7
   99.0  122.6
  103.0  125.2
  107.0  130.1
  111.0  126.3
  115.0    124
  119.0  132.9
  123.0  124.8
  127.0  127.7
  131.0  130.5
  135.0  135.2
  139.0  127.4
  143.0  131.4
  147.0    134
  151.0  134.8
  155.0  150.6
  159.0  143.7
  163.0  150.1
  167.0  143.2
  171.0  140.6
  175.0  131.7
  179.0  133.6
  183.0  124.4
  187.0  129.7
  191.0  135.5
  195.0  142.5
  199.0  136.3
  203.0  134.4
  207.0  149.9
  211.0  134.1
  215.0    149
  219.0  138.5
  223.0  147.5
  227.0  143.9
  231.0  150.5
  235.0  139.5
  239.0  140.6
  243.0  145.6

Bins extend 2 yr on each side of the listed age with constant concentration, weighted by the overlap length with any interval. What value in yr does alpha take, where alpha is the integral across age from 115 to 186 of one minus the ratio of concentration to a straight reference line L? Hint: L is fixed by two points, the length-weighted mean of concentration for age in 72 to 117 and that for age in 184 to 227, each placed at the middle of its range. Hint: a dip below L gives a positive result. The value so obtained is -2.6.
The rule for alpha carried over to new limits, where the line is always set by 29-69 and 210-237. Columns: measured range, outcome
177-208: 0.7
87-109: -0.2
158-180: -1.0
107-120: -0.3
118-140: -0.4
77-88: 0.4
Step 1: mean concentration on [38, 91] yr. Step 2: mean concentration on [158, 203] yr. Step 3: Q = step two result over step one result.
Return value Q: 1.2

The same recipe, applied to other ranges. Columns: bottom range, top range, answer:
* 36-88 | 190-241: 1.25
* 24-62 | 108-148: 1.13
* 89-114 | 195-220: 1.13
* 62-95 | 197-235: 1.24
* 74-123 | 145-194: 1.13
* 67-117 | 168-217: 1.15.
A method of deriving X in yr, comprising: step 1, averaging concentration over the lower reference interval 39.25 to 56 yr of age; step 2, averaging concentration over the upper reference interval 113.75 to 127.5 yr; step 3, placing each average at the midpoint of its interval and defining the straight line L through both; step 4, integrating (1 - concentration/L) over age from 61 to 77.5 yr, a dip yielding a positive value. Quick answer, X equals 1.0 yr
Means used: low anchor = 114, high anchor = 127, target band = 111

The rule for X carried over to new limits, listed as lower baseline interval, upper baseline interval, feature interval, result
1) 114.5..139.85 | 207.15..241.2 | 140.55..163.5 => -1.20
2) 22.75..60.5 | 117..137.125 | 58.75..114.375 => 2.10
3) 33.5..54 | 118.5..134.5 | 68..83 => 1.18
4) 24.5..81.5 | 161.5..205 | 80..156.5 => -1.86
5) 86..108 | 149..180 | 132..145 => 0.29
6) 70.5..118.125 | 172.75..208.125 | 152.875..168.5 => -1.97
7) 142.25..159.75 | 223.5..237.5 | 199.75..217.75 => 0.24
